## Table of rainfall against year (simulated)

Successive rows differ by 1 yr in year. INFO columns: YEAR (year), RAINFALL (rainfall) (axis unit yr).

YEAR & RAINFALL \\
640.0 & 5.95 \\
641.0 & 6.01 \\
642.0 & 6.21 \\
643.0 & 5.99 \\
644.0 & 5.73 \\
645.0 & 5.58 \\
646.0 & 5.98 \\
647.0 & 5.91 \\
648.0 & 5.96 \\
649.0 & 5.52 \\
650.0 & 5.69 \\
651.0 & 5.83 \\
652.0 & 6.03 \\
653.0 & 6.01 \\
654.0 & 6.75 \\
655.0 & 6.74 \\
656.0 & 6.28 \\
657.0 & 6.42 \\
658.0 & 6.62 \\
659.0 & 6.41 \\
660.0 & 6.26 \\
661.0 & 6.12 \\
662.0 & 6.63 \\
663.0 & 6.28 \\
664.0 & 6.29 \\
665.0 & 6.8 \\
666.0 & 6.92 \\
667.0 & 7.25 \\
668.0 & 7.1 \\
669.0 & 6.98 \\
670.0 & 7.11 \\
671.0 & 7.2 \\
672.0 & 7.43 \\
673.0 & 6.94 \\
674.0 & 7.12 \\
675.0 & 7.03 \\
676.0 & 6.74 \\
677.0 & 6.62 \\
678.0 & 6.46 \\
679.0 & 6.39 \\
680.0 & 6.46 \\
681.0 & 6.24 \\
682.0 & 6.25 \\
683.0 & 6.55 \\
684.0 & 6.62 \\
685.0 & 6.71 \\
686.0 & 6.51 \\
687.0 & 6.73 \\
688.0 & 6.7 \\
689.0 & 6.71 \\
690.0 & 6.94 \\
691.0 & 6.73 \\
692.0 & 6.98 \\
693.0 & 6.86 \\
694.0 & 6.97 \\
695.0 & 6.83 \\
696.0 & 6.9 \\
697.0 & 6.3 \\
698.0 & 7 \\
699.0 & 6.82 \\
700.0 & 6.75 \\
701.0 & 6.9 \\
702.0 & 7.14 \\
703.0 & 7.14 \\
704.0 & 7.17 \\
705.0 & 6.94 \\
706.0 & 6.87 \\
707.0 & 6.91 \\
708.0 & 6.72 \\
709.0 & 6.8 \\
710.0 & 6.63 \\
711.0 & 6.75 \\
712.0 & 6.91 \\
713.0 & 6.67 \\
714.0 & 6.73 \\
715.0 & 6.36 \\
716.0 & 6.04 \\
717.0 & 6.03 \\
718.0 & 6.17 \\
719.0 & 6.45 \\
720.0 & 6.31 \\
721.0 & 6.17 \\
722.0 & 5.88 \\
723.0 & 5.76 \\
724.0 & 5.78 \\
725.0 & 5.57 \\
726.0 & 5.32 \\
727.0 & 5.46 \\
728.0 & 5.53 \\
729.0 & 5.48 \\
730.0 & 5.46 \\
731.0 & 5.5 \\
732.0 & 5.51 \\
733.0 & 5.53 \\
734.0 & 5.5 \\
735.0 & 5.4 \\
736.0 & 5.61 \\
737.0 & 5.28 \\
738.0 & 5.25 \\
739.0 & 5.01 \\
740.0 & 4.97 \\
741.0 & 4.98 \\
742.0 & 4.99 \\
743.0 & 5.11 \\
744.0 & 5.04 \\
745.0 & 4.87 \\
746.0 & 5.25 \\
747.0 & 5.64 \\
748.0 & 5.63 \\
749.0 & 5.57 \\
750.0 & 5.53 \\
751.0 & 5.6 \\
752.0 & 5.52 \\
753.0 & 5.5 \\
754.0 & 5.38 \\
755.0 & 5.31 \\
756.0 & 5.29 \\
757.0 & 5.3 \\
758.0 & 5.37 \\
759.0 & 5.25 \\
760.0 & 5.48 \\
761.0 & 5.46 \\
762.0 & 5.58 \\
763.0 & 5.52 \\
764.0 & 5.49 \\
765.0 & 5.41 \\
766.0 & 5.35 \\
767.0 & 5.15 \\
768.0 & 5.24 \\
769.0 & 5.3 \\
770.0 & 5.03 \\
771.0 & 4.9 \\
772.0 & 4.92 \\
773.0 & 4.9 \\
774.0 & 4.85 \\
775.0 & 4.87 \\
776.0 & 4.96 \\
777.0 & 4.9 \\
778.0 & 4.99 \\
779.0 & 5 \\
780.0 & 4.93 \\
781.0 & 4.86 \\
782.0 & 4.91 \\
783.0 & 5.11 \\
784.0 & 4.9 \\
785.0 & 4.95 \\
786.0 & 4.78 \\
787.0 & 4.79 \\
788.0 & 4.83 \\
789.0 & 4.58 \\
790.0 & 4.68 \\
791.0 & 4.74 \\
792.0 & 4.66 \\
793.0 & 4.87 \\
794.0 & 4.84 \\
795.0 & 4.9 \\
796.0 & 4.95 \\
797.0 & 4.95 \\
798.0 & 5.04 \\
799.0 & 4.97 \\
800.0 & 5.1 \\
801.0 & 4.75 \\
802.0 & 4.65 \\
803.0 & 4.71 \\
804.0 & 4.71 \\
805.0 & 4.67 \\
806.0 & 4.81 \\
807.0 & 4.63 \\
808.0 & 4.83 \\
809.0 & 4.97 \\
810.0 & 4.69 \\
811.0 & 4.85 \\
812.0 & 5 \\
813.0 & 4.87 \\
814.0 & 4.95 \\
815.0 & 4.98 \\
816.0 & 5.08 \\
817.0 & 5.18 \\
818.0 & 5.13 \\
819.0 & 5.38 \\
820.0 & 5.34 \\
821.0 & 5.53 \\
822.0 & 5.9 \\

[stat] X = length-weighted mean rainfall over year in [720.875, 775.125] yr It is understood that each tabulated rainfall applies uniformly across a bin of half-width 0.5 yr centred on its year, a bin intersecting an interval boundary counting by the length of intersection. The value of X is 5.35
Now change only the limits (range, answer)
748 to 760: 5.43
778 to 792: 4.85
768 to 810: 4.87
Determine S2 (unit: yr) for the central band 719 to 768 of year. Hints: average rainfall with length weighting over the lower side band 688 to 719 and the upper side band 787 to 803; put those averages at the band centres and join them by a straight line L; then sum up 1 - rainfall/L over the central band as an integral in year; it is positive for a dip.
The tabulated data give 3.81 yr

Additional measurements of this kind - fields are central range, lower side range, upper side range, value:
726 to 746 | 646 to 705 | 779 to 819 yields 1.68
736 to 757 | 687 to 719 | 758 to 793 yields 1.55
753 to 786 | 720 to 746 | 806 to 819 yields 0.30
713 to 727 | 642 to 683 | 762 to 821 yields -0.62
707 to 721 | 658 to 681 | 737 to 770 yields -1.22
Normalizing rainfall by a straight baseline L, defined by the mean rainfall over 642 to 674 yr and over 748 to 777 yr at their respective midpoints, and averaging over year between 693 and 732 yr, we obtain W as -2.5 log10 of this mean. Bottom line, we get -0.099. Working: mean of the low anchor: 6.42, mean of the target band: 6.39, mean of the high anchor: 5.29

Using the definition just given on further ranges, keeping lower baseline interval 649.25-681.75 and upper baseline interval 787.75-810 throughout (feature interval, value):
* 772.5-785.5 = 0.03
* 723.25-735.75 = 0.04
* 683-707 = -0.11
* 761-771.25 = -0.01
